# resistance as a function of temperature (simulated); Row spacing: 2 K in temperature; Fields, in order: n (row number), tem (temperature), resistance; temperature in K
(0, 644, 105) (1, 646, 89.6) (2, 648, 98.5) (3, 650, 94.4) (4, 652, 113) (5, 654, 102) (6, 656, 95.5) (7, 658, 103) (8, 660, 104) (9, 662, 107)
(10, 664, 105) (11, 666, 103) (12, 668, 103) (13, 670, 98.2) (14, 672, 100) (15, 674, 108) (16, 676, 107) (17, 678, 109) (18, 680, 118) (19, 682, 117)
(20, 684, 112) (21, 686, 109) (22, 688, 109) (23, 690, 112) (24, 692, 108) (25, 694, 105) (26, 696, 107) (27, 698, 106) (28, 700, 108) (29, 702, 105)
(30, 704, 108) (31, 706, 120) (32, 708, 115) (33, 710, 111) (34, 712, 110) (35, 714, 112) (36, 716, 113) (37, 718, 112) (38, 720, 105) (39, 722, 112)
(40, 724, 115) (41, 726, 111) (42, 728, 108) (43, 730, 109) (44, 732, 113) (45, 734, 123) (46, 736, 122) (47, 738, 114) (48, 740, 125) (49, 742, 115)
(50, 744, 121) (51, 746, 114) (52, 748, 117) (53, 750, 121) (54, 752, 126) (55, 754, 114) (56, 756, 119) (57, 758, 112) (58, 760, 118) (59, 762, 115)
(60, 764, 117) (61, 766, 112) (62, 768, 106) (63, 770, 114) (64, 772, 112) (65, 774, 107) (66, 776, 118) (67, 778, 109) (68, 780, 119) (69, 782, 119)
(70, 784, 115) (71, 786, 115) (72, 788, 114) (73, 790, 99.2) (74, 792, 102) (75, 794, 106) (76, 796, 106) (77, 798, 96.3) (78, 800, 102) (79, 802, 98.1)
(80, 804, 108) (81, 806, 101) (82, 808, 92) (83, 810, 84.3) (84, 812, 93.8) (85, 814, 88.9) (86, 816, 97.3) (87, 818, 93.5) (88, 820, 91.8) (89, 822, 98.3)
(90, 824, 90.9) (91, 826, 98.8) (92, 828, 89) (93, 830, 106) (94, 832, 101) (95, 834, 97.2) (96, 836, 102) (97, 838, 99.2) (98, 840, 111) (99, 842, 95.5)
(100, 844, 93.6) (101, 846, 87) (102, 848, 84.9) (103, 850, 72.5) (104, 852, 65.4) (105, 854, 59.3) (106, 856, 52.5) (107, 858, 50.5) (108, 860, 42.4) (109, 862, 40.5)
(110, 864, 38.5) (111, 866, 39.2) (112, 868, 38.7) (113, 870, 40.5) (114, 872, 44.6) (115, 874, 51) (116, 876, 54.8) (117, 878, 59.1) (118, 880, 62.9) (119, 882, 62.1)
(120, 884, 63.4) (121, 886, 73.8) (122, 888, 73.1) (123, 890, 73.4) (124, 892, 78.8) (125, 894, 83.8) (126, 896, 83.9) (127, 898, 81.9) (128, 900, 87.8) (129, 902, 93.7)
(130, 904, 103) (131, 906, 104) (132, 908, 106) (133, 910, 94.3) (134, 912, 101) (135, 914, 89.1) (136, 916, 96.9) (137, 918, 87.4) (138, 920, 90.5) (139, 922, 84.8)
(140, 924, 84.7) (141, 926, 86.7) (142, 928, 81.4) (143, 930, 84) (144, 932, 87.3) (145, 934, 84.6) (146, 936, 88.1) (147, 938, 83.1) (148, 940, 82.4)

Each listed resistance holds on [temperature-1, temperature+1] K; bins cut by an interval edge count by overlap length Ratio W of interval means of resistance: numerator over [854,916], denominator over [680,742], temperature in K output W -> 0.62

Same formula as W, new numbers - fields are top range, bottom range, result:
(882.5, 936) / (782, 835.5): 0.87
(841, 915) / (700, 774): 0.62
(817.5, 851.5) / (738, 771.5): 0.81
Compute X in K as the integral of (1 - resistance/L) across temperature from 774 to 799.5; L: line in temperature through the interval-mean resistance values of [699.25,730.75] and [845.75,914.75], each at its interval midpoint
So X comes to -4.58 K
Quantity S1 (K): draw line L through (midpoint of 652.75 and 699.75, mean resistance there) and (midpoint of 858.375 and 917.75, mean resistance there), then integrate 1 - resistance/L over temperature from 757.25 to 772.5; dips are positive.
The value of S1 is -3.6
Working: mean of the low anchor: 106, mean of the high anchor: 71.1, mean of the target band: 113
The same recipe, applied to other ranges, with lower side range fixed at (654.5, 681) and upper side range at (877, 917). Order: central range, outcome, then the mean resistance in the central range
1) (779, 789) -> -2.4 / 116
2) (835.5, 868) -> 6.9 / 69.4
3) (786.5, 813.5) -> -2.3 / 100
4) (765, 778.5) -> -2.3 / 111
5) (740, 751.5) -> -2.5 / 119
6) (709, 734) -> -2.9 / 111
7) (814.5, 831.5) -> -1.0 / 95.7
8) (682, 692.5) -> -0.8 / 111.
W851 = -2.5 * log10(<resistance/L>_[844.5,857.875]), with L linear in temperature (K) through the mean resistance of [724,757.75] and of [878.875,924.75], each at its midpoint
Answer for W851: 0.34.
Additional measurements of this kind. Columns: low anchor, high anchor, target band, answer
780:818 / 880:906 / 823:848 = -0.04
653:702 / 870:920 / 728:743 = -0.18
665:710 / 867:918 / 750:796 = -0.19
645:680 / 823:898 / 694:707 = -0.12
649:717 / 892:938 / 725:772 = -0.13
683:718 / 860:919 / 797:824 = -0.09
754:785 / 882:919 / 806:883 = 0.29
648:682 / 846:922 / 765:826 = -0.22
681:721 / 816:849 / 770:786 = -0.12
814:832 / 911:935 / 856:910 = 0.33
